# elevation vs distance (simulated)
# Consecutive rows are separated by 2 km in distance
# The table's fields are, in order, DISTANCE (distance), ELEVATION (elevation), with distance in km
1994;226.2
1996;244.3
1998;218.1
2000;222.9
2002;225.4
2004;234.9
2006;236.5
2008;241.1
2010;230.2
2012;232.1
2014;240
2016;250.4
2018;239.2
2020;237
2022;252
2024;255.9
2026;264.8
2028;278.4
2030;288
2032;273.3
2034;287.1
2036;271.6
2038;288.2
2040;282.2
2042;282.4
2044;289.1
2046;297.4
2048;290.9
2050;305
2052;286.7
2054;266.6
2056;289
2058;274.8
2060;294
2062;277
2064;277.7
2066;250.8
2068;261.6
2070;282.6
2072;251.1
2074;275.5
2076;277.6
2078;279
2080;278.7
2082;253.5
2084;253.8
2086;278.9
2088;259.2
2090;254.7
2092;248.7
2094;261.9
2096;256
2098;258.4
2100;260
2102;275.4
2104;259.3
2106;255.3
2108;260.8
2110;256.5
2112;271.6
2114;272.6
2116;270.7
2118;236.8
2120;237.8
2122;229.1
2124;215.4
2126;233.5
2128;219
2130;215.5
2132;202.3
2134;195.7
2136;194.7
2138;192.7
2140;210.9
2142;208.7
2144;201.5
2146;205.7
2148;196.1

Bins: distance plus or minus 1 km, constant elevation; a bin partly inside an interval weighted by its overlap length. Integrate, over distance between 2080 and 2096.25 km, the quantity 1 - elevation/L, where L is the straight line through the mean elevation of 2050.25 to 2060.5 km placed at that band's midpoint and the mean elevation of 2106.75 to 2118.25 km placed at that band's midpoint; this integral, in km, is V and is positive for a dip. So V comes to 0.7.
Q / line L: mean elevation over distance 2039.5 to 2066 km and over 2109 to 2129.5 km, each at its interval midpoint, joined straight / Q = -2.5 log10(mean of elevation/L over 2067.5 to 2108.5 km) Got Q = -0.01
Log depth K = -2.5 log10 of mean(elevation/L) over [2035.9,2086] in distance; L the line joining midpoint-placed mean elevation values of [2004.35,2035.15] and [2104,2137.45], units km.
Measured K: -0.13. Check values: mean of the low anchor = 253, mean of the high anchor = 236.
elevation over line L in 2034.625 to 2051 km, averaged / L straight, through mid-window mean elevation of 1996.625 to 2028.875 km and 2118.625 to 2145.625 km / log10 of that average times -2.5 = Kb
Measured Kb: -0.23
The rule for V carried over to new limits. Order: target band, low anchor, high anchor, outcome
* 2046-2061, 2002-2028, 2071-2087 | -1.68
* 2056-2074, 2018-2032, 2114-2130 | -1.53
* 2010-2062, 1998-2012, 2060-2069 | -4.25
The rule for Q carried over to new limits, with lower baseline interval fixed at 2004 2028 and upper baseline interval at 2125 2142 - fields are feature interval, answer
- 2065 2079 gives -0.18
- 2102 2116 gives -0.22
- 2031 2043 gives -0.18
